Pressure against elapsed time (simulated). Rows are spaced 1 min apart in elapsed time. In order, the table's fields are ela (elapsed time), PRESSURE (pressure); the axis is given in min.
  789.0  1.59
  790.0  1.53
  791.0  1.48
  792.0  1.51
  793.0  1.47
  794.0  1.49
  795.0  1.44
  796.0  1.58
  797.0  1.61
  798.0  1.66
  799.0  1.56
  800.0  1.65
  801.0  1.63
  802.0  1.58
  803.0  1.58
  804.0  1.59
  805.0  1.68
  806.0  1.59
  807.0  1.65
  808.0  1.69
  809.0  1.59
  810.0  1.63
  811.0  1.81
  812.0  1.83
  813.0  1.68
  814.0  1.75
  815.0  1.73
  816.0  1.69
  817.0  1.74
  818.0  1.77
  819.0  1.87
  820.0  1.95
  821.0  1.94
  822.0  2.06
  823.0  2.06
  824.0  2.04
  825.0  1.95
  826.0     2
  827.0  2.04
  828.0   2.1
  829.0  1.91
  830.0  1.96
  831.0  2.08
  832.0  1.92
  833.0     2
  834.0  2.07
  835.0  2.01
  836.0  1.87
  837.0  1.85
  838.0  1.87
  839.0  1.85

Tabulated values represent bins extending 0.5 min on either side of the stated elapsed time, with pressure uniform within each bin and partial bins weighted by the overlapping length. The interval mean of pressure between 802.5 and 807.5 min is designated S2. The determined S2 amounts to 1.62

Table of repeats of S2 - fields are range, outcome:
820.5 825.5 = 2.01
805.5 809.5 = 1.63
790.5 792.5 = 1.5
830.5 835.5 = 2.02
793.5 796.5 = 1.5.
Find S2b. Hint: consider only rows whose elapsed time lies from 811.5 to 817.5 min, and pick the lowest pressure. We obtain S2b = 1.68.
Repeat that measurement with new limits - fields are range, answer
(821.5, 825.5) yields 1.95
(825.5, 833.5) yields 1.91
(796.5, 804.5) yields 1.56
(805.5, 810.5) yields 1.59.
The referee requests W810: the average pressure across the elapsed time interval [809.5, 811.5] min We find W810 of 1.72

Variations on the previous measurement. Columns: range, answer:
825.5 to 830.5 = 2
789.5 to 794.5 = 1.5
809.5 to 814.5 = 1.74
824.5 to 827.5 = 2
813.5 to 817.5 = 1.73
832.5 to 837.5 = 1.96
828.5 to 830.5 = 1.94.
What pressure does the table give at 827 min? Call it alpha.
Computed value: 2.04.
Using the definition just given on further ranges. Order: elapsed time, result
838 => 1.87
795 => 1.44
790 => 1.53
